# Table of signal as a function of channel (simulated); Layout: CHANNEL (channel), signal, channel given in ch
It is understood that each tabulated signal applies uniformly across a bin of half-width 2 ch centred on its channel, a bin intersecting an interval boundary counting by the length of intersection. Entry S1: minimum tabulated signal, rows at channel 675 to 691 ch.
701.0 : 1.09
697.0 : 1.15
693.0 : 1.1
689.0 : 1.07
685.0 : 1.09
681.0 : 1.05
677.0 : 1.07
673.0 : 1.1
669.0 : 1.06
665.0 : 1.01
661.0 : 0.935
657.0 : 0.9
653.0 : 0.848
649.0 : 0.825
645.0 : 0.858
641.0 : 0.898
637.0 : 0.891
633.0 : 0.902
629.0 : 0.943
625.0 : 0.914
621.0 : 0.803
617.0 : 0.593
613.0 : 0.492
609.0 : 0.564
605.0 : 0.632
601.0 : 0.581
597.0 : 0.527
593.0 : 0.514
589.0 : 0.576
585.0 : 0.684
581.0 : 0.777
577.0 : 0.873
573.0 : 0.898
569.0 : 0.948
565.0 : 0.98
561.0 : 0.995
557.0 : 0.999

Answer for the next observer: 1.05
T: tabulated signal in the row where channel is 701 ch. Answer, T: 1.09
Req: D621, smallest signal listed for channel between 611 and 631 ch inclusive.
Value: 0.492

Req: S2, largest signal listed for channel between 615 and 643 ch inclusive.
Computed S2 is 0.943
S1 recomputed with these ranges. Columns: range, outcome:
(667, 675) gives 1.06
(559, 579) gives 0.873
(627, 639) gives 0.891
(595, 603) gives 0.527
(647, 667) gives 0.825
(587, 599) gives 0.514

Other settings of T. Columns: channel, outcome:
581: 0.777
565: 0.98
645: 0.858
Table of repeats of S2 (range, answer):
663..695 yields 1.1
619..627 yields 0.914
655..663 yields 0.935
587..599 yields 0.576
